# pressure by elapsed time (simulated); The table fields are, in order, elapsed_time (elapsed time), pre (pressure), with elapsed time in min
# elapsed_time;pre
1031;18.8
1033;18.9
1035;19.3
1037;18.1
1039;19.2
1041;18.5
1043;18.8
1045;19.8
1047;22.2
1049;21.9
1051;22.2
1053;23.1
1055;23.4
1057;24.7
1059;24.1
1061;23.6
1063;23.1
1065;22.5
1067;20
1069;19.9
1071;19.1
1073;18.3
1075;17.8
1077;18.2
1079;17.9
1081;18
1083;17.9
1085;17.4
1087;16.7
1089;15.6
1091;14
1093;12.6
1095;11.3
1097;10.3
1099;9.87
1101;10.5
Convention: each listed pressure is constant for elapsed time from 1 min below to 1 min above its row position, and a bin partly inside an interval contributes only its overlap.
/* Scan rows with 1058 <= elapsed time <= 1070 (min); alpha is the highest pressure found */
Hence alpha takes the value 24.1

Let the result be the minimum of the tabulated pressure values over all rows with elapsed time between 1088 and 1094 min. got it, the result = 12.6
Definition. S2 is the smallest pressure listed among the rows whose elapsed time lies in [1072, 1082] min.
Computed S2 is 17.8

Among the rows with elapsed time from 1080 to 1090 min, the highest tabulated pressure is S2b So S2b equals 18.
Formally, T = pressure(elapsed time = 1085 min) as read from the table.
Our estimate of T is 17.4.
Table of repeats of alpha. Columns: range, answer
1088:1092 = 15.6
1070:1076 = 19.1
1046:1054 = 23.1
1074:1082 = 18.2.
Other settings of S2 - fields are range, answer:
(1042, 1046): 18.8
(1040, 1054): 18.5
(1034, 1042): 18.1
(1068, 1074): 18.3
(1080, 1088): 16.7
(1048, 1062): 21.9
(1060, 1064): 23.1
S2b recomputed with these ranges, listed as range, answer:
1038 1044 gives 19.2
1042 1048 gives 22.2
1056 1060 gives 24.7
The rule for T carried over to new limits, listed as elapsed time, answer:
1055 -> 23.4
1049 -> 21.9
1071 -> 19.1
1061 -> 23.6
